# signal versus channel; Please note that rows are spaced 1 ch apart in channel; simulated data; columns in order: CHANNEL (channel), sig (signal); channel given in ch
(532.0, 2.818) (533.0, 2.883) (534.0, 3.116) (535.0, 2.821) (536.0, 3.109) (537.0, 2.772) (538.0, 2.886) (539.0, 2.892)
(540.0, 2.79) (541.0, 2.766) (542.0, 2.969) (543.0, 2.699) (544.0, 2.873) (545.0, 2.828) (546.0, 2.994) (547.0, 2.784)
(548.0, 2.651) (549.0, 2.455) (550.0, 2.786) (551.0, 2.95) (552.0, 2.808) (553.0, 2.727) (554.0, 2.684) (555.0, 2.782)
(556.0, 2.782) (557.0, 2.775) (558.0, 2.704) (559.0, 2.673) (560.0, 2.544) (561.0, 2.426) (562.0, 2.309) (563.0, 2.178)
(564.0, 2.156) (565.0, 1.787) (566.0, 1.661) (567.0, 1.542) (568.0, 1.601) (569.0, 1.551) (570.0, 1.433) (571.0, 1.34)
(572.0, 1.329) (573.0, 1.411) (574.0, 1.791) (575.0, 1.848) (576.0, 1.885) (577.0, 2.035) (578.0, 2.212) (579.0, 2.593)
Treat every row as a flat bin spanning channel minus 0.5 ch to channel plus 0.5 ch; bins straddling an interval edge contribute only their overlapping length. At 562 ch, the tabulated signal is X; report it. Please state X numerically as 2.309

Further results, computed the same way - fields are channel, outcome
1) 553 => 2.727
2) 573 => 1.411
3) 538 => 2.886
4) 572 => 1.329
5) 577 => 2.035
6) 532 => 2.818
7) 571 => 1.34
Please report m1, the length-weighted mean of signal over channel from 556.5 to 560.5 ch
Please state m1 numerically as 2.67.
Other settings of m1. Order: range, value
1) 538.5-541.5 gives 2.82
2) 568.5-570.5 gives 1.49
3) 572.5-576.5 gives 1.73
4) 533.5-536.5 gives 3.02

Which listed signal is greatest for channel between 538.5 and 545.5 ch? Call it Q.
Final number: 2.969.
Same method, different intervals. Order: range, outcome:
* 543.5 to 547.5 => 2.994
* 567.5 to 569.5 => 1.601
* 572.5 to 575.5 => 1.848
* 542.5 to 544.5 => 2.873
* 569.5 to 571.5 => 1.433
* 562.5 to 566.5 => 2.178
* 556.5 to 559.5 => 2.775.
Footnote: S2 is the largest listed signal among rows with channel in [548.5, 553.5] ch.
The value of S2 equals 2.95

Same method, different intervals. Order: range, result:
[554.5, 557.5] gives 2.782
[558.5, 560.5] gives 2.673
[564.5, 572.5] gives 1.787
